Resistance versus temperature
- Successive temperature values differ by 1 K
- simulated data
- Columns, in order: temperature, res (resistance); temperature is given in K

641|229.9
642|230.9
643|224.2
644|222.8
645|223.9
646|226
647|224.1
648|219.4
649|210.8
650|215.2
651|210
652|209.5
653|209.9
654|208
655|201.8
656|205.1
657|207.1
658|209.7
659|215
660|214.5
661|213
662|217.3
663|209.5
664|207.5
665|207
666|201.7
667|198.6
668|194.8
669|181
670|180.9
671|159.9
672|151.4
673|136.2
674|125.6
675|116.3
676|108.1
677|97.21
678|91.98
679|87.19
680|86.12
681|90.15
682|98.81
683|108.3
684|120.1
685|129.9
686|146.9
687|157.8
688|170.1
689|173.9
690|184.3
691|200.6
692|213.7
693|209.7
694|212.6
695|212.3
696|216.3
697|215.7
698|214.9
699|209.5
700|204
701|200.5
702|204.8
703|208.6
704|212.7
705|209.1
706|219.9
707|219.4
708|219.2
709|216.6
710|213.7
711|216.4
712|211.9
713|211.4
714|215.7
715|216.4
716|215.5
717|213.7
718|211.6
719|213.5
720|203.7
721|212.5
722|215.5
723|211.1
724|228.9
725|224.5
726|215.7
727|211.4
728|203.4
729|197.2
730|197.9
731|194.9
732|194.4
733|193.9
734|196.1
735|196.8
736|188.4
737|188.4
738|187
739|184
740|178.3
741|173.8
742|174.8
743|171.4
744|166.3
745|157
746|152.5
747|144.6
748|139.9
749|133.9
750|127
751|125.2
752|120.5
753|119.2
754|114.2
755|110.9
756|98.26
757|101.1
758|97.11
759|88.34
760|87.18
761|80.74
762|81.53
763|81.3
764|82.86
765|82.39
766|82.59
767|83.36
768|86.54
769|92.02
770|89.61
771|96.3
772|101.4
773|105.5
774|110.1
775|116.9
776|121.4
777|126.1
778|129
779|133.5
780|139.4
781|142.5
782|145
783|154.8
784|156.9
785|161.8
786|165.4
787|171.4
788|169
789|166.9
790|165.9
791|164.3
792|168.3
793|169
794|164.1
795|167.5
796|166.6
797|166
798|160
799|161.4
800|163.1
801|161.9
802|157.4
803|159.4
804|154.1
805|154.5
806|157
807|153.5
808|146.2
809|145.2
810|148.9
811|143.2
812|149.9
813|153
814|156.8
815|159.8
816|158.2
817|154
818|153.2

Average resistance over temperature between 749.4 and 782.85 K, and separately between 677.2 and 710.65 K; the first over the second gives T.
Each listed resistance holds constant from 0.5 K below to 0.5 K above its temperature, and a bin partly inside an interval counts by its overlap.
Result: 0.6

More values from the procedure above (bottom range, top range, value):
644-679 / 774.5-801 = 0.82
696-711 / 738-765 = 0.60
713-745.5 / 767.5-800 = 0.71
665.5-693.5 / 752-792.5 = 0.81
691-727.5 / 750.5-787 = 0.53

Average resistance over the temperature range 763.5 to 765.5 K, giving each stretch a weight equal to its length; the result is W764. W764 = 82.6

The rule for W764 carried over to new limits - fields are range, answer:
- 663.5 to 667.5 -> 204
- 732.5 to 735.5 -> 196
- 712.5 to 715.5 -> 214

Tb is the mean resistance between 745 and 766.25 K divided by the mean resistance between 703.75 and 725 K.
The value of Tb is 0.51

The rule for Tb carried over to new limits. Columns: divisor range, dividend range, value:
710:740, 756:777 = 0.46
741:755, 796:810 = 1.10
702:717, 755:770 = 0.41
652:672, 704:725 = 1.07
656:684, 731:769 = 0.84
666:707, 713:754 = 1.10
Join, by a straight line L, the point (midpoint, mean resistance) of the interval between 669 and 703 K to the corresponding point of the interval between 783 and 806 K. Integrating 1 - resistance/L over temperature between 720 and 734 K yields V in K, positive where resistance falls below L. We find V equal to -4.0 K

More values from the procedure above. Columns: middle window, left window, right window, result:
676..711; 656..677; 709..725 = 4.4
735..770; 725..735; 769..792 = 9.8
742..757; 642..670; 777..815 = 3.4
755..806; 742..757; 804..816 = 4.8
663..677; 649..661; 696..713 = 3.0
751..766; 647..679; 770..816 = 5.9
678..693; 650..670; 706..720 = 4.9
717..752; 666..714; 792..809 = -3.4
